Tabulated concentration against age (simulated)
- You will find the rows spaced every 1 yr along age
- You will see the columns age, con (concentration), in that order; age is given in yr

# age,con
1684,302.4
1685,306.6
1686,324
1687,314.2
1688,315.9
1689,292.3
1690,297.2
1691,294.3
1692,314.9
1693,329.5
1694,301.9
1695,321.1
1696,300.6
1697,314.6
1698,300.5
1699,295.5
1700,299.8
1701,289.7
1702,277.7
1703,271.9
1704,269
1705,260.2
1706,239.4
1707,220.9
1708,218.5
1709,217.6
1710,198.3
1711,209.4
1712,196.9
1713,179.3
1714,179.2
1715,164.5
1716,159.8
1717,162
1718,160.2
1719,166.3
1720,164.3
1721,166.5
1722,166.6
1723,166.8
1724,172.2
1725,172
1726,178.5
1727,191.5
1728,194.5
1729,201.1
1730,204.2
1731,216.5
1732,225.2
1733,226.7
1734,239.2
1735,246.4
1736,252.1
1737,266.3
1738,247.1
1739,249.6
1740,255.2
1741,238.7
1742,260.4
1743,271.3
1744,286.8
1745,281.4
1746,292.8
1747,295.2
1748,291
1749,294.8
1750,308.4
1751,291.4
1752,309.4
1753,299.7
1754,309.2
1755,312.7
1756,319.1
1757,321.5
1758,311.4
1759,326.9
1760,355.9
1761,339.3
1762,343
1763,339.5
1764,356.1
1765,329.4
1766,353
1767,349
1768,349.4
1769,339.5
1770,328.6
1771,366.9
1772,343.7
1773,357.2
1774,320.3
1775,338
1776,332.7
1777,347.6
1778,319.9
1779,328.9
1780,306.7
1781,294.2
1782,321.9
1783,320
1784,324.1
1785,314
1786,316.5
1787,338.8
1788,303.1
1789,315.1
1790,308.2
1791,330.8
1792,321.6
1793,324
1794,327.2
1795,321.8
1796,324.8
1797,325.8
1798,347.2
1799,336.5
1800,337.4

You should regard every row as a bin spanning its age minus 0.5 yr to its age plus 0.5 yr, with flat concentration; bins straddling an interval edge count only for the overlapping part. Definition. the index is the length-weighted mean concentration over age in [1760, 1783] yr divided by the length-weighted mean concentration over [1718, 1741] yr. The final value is 1.6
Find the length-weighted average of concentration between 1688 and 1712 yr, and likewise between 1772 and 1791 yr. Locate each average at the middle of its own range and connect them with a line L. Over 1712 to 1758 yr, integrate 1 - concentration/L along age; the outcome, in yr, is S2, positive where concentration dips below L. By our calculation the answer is 9.6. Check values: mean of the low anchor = 275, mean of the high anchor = 323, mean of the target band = 235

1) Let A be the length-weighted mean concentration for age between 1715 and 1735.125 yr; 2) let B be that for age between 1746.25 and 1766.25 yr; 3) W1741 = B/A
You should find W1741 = 1.7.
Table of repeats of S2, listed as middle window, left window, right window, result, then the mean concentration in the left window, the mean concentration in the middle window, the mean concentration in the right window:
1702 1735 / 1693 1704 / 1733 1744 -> 8.95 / 298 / 201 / 253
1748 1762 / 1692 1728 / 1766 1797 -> -1.20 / 226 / 315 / 328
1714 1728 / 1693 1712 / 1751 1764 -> 5.69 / 267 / 170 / 324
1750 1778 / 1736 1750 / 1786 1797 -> -3.69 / 272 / 332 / 322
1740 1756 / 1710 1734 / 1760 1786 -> -1.71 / 185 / 289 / 335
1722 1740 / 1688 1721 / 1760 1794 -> 4.10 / 246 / 214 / 331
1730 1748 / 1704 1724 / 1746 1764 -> 0.83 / 191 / 255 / 316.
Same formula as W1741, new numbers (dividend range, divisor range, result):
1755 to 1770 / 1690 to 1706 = 1.14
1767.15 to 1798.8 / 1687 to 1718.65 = 1.29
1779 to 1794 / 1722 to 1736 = 1.56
